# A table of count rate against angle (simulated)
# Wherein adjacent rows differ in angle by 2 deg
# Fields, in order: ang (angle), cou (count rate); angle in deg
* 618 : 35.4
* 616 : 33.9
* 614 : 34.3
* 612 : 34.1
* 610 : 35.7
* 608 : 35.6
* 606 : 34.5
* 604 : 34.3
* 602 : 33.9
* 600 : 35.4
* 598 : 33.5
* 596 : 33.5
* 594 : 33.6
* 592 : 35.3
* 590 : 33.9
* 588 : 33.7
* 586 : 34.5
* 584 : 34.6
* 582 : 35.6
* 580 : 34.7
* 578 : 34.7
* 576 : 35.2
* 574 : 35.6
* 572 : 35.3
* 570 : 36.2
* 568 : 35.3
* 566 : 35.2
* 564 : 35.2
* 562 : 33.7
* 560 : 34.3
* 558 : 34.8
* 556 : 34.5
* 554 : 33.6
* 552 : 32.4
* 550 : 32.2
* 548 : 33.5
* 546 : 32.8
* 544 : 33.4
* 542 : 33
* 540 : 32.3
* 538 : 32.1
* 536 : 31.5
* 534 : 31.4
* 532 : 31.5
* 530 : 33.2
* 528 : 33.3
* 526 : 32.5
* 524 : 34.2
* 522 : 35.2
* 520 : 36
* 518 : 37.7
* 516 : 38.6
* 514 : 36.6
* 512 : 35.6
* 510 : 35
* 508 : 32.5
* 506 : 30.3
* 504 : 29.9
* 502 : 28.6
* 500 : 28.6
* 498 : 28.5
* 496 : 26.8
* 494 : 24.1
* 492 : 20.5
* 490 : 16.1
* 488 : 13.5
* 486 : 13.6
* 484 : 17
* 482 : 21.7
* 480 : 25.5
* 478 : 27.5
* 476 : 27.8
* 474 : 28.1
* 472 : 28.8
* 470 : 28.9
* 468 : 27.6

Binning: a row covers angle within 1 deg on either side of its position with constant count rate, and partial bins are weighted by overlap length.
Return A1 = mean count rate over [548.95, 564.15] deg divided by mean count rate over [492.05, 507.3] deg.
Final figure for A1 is 1.22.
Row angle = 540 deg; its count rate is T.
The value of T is 32.3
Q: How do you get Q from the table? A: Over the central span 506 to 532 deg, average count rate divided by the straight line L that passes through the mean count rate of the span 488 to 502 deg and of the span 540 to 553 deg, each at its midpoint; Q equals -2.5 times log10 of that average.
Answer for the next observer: -0.24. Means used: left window 23.7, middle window 34.7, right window 32.8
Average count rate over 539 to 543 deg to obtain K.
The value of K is 32.6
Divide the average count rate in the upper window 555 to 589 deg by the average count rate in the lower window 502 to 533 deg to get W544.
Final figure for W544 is 1.03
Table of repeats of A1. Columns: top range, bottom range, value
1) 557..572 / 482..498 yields 1.79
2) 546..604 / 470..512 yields 1.35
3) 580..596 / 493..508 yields 1.21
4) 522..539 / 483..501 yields 1.56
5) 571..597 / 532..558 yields 1.06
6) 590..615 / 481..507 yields 1.50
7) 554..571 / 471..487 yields 1.47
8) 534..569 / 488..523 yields 1.11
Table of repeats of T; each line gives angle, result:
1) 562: 33.7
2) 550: 32.2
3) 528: 33.3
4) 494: 24.1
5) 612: 34.1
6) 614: 34.3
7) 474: 28.1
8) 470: 28.9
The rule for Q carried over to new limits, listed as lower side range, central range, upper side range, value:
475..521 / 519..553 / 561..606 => -0.08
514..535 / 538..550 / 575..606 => 0.05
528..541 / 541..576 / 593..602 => -0.04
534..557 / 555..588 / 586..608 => -0.04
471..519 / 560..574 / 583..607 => -0.09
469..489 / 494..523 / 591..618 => -0.25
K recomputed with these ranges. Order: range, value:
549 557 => 33.2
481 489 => 16.4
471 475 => 28.5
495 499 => 27.6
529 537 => 31.9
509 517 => 36.5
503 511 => 31.9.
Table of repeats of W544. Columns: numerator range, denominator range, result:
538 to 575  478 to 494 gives 1.77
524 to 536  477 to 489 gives 1.64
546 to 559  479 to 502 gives 1.54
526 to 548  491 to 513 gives 1.12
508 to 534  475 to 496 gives 1.65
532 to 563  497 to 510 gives 1.09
